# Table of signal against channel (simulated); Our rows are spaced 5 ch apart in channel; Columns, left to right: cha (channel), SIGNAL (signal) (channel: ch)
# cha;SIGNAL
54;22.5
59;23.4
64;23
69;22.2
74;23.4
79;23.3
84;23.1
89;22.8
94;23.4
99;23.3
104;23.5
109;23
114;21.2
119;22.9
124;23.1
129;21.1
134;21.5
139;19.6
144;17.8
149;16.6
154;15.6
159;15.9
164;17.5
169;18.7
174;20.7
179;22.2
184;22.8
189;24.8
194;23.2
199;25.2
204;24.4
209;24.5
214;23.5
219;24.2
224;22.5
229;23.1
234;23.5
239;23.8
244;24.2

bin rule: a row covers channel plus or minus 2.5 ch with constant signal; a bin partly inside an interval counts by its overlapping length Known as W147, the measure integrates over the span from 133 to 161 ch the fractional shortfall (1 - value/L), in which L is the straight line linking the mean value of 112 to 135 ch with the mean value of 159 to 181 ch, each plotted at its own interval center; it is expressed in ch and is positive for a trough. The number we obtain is 4.06 ch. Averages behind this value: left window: 22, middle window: 17.7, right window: 19.3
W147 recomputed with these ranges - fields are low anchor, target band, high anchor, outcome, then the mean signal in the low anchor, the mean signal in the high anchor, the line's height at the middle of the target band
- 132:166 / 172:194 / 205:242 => -2.5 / 17.7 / 23.6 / 20.4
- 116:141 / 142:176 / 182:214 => 7.9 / 21.7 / 24.1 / 22.7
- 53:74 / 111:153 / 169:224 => 5.0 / 22.9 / 23.3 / 23.1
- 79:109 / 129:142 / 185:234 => 1.6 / 23.2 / 23.9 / 23.4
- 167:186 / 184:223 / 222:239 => -3.5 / 21.1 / 23.2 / 22.1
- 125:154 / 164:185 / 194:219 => 1.3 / 19.2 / 24.3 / 21.8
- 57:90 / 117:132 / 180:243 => 0.6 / 23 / 23.8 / 23.3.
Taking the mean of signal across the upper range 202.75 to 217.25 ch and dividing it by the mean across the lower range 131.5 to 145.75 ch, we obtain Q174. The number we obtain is 1.2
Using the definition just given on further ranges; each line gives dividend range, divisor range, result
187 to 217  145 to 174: 1.41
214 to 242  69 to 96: 1.01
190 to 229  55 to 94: 1.04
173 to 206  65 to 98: 1.02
